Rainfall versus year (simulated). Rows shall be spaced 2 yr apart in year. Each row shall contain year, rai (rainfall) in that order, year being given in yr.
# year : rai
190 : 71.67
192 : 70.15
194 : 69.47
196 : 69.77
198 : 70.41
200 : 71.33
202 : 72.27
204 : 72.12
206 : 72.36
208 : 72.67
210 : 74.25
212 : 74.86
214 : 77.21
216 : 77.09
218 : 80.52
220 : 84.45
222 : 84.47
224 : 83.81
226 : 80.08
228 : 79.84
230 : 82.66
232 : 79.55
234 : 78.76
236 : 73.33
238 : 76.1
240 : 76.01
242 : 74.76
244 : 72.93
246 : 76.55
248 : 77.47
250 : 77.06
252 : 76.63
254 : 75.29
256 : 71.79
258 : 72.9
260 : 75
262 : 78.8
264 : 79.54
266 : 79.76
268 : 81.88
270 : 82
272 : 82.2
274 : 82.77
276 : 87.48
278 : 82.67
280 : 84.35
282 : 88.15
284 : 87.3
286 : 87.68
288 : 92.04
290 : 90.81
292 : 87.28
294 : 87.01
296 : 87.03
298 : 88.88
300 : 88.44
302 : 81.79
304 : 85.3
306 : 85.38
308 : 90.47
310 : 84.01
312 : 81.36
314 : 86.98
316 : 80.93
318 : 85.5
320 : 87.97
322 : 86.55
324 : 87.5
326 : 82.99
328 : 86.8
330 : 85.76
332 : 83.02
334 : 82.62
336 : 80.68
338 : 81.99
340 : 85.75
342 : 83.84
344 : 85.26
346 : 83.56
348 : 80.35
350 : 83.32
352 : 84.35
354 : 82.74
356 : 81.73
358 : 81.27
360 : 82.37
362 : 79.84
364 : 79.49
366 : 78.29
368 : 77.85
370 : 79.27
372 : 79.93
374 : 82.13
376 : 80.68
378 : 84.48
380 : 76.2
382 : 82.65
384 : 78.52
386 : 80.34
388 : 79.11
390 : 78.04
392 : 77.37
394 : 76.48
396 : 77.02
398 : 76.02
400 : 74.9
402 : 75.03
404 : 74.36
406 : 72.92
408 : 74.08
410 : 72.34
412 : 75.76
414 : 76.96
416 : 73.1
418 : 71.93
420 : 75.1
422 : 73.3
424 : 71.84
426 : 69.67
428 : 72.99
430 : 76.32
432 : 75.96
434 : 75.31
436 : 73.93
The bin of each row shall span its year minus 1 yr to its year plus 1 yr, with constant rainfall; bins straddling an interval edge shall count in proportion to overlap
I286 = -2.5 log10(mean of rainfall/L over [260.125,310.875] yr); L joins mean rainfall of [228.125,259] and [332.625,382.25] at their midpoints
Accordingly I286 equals -0.09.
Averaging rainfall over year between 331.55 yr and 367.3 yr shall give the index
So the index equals 82.2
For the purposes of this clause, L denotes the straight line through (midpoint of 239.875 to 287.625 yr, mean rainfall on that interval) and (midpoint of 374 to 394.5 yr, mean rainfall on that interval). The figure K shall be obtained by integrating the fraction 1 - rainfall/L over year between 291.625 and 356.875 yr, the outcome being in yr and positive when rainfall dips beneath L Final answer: -4.11 yr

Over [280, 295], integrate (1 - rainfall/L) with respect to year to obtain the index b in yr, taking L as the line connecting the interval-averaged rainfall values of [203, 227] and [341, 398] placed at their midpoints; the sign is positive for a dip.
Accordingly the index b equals -1.8 yr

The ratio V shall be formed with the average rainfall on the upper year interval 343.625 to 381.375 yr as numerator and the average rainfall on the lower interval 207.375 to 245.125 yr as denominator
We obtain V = 1.0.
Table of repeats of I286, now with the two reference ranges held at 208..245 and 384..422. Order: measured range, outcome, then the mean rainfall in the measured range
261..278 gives -0.06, 81.9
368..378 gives -0.06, 80.6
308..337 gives -0.11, 84.7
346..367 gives -0.07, 81.5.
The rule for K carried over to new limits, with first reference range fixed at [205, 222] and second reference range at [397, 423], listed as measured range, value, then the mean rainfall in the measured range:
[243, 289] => -2.5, 80.5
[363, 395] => -2.0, 79.4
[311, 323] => -1.5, 84.9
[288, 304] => -2.4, 87.5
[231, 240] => 0.0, 76.8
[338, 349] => -1.2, 83.6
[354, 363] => -0.8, 81.5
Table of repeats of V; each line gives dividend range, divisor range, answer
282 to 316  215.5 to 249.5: 1.10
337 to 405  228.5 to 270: 1.04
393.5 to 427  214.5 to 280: 0.94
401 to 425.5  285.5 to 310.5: 0.84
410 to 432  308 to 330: 0.86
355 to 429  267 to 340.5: 0.90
